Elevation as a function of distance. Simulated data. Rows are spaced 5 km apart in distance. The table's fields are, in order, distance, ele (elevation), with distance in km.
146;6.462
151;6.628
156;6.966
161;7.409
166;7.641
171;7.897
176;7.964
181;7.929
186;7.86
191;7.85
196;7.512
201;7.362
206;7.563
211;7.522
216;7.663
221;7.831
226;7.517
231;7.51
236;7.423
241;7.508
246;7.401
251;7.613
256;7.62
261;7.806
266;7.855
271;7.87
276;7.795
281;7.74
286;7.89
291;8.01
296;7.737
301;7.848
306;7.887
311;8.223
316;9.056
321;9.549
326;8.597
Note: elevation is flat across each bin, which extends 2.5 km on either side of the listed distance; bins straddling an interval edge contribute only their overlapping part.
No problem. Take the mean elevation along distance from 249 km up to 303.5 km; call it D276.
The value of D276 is 7.8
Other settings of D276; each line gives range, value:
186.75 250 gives 7.56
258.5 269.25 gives 7.83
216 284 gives 7.66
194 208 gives 7.47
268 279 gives 7.83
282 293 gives 7.92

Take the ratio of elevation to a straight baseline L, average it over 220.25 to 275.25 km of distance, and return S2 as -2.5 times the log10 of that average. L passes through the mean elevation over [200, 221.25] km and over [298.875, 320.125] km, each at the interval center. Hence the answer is 0.03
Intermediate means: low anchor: 7.58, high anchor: 8.36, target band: 7.63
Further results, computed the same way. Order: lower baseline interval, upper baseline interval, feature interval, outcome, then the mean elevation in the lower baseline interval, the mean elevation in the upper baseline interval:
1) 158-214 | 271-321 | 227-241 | 0.05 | 7.68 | 8.09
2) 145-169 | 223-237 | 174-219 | -0.06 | 7.07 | 7.5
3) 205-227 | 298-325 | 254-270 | 0.04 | 7.63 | 8.5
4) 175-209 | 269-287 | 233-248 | 0.05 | 7.71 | 7.82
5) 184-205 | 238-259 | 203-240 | 0.00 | 7.63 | 7.54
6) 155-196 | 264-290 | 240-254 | 0.04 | 7.71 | 7.84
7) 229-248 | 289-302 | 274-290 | -0.01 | 7.46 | 7.86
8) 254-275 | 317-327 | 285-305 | 0.08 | 7.79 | 9.14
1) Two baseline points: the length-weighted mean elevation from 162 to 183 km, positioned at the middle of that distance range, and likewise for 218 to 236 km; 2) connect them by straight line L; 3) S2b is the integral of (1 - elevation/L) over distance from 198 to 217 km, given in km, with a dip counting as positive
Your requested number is 0.39 km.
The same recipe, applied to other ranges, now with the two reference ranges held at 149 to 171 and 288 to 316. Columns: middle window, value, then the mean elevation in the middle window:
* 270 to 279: 0.08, 7.82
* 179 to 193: -0.91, 7.88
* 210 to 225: -0.19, 7.67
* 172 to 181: -0.73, 7.94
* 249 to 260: 0.19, 7.64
